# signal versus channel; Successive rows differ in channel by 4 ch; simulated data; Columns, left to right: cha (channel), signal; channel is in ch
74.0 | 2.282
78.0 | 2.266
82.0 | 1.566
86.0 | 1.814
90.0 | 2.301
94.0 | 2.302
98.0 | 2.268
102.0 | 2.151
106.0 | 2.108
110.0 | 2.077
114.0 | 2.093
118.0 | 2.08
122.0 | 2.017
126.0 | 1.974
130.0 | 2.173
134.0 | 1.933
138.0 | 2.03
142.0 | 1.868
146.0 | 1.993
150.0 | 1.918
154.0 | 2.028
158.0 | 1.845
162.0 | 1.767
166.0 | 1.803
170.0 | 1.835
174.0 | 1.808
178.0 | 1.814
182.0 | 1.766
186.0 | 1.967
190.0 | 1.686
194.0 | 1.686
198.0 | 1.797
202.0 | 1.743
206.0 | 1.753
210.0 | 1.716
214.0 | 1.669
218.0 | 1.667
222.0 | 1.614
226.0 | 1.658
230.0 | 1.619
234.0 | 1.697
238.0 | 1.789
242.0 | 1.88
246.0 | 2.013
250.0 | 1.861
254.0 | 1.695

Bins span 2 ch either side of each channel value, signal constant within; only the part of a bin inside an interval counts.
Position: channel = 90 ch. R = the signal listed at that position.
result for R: 2.301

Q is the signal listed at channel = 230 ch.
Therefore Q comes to 1.619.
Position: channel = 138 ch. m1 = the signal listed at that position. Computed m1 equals 2.03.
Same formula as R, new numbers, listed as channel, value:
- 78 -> 2.266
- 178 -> 1.814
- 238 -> 1.789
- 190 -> 1.686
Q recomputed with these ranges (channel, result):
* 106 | 2.108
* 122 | 2.017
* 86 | 1.814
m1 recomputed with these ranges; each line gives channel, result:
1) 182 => 1.766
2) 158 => 1.845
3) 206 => 1.753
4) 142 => 1.868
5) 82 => 1.566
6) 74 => 2.282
